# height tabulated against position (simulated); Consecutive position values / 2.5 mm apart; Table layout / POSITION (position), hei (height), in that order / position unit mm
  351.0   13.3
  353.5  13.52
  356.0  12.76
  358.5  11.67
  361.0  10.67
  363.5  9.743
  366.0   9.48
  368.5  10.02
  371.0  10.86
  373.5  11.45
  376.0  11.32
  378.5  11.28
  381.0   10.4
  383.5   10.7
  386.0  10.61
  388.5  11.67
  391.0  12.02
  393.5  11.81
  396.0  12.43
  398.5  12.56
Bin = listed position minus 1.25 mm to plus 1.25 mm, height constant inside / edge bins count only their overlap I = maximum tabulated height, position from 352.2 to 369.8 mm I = 13.52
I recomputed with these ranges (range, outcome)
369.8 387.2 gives 11.45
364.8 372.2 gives 10.86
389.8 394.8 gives 12.02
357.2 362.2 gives 11.67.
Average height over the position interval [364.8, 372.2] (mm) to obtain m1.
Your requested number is 10.1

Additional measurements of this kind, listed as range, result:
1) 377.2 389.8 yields 10.9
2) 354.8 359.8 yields 12.2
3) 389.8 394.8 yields 11.9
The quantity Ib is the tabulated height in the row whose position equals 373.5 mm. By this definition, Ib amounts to 11.45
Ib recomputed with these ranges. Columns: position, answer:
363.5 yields 9.743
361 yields 10.67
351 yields 13.3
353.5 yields 13.52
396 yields 12.43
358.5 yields 11.67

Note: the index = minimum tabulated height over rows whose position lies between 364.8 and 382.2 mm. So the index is 9.48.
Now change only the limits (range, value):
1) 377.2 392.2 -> 10.4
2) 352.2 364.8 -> 9.743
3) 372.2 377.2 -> 11.32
